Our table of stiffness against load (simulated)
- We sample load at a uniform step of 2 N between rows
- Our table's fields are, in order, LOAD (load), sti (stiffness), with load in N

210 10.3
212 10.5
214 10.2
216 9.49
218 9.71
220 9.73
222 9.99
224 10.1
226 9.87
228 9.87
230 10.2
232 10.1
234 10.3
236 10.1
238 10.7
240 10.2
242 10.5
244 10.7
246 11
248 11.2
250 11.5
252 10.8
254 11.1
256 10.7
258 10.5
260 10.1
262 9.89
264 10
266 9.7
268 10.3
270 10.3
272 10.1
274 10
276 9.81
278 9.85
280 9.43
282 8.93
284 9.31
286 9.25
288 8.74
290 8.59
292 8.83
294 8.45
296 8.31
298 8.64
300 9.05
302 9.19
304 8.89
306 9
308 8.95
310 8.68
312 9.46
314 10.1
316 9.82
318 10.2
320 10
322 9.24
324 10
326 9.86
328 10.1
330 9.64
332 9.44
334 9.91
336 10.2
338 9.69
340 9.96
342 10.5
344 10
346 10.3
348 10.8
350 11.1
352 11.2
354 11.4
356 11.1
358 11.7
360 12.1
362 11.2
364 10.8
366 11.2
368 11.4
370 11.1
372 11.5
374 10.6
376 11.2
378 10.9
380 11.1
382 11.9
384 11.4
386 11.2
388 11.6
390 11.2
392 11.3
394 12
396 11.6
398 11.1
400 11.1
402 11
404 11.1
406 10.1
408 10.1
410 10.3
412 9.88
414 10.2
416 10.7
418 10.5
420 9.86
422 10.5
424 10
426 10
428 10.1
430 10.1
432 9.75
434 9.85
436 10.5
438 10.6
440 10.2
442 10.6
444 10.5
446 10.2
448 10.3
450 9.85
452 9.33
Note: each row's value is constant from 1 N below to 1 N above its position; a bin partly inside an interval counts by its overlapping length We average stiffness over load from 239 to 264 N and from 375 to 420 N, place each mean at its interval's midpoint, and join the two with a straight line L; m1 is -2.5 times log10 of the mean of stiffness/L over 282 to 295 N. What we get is 0.21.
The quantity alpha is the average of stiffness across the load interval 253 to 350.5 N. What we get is 9.68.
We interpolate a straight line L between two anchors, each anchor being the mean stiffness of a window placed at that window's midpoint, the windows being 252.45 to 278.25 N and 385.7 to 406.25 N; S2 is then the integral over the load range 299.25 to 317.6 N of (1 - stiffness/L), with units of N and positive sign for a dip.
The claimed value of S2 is 2.2 N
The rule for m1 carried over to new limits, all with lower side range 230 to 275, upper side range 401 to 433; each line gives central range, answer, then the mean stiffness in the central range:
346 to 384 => -0.09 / 11.2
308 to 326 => 0.08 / 9.66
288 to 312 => 0.18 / 8.81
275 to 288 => 0.11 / 9.38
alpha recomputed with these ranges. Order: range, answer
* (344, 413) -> 11.1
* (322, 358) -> 10.3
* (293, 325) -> 9.25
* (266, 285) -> 9.78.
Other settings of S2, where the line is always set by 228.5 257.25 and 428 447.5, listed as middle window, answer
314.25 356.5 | 1.0 N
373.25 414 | -2.7 N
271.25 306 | 4.7 N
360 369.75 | -0.8 N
